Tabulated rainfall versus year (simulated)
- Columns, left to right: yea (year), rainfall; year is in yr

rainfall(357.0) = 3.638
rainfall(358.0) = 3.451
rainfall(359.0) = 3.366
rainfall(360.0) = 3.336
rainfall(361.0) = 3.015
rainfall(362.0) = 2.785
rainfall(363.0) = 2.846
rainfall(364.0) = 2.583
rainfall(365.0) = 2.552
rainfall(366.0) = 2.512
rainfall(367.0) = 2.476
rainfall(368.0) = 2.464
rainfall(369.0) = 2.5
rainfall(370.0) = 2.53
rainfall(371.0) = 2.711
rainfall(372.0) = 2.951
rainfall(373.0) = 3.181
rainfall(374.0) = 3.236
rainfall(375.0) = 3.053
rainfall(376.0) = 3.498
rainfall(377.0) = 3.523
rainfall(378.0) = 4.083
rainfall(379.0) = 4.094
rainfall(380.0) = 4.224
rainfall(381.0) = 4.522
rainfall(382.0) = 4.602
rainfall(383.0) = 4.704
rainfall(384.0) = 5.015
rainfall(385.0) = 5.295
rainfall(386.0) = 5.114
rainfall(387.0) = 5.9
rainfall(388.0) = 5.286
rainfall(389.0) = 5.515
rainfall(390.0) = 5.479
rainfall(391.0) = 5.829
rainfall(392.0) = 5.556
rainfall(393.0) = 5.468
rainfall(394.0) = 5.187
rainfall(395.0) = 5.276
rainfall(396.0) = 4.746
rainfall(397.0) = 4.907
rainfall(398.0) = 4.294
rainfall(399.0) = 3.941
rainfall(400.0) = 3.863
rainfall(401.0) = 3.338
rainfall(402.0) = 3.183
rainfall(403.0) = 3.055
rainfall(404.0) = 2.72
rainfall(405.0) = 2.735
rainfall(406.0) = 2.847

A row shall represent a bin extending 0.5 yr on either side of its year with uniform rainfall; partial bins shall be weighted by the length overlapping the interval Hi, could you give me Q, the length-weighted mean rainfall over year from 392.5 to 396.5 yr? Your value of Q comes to 5.17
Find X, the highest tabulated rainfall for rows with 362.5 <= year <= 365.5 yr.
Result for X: 2.846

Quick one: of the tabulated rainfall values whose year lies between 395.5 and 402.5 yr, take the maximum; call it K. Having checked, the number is 4.907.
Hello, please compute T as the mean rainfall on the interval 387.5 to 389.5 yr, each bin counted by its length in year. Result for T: 5.4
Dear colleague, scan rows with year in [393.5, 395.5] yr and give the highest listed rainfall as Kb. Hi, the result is 5.276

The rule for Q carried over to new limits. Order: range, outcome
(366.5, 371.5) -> 2.54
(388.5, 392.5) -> 5.59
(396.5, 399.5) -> 4.38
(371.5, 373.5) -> 3.07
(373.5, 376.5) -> 3.26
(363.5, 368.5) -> 2.52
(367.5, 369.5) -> 2.48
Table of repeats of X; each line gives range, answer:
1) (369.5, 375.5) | 3.236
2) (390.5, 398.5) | 5.829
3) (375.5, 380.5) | 4.224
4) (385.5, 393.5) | 5.9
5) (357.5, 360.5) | 3.451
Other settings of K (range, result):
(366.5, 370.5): 2.53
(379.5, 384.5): 5.015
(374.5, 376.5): 3.498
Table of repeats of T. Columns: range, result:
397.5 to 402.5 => 3.72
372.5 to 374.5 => 3.21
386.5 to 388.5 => 5.59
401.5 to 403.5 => 3.12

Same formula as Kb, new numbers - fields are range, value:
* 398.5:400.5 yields 3.941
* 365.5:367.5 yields 2.512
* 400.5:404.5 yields 3.338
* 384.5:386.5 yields 5.295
